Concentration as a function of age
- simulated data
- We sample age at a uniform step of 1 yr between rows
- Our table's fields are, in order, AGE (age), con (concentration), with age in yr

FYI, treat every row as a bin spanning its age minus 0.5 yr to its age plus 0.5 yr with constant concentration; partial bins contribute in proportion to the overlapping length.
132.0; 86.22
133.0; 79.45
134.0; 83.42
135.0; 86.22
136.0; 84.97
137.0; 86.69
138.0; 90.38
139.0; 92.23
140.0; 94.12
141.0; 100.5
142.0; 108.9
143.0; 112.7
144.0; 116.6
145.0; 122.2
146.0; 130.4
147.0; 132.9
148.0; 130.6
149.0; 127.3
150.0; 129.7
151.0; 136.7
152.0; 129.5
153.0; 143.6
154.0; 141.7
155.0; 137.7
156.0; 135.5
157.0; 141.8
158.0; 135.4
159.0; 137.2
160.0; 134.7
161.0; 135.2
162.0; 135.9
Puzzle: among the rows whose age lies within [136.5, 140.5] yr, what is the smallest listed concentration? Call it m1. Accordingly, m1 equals 86.69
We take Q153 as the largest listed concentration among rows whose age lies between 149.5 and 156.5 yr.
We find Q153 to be 143.6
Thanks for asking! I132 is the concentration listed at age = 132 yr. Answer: 86.22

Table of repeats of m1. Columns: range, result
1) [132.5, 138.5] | 79.45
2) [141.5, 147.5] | 108.9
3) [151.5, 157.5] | 129.5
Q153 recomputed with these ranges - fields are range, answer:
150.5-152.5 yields 136.7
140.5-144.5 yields 116.6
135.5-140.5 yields 94.12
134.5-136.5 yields 86.22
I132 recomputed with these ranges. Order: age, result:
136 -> 84.97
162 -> 135.9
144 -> 116.6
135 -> 86.22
